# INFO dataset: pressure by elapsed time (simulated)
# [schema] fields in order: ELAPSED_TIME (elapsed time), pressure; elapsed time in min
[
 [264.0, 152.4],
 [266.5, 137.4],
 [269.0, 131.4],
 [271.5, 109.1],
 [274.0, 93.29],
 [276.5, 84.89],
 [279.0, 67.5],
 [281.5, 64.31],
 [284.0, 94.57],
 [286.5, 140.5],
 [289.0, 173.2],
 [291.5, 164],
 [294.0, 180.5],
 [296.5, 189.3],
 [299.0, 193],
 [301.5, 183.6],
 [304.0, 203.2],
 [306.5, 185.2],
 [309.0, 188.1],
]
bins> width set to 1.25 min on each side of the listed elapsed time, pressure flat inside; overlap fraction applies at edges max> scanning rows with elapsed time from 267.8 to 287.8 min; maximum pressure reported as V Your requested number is 140.5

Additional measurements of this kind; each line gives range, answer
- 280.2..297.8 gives 189.3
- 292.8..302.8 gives 193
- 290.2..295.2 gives 180.5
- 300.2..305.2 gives 203.2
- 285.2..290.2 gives 173.2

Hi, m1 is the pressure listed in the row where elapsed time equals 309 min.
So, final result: 188.1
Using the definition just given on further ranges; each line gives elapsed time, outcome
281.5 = 64.31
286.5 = 140.5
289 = 173.2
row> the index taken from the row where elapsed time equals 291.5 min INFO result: 164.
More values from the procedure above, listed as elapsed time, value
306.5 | 185.2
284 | 94.57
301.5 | 183.6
